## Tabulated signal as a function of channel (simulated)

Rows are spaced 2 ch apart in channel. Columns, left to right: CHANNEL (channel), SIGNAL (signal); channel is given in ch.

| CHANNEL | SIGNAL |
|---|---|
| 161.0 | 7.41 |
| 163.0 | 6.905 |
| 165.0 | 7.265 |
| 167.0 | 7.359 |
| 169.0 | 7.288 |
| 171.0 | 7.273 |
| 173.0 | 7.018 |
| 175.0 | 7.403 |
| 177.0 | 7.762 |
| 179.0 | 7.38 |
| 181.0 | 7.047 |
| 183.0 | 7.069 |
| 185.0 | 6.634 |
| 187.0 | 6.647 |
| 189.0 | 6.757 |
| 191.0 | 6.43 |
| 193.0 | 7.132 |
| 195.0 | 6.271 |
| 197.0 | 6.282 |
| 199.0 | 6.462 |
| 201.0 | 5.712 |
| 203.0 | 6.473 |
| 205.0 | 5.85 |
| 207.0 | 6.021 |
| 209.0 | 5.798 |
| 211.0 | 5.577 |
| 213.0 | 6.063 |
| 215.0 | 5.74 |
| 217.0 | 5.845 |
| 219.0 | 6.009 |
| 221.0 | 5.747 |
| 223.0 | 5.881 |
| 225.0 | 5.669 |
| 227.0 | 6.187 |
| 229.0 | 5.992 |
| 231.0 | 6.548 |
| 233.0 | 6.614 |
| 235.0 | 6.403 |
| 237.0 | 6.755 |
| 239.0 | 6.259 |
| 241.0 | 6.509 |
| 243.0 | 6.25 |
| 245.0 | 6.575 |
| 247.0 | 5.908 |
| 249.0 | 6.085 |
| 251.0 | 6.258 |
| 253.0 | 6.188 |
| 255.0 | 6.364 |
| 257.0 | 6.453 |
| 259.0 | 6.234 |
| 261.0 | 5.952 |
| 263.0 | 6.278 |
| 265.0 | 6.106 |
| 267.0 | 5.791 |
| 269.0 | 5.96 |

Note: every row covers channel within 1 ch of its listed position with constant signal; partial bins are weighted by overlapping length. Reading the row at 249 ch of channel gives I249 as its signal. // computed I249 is 6.085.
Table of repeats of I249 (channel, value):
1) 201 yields 5.712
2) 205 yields 5.85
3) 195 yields 6.271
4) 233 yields 6.614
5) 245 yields 6.575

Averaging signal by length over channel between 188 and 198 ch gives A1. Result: 6.57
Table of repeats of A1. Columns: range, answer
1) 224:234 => 6.2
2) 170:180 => 7.37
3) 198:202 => 6.09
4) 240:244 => 6.38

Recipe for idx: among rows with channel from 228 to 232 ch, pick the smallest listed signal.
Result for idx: 5.992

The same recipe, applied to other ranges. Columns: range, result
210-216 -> 5.577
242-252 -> 5.908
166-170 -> 7.288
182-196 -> 6.271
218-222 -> 5.747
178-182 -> 7.047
